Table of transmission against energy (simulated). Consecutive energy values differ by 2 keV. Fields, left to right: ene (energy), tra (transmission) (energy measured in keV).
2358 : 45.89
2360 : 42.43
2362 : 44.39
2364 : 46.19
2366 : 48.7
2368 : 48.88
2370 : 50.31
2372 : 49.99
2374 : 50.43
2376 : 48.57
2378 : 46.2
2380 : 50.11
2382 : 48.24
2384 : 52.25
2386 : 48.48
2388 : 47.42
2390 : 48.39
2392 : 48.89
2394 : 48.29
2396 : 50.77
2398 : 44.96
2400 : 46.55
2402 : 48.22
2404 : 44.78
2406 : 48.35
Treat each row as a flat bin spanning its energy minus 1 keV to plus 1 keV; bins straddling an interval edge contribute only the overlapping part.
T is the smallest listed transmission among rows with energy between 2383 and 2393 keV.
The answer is 47.42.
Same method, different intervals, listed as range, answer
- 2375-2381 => 46.2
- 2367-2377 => 48.57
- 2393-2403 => 44.96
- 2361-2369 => 44.39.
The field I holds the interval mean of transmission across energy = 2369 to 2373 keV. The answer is 50.2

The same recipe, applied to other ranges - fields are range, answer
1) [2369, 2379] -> 49.1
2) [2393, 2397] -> 49.5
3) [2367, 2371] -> 49.6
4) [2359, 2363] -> 43.4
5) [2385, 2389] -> 48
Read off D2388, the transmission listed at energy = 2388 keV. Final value 47.42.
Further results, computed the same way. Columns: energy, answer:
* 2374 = 50.43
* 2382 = 48.24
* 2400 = 46.55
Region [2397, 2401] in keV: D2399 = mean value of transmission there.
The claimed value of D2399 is 45.8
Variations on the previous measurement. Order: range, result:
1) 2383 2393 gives 49.1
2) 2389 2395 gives 48.5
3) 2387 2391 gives 47.9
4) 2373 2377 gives 49.5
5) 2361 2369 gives 47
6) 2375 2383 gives 48.3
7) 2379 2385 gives 50.2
